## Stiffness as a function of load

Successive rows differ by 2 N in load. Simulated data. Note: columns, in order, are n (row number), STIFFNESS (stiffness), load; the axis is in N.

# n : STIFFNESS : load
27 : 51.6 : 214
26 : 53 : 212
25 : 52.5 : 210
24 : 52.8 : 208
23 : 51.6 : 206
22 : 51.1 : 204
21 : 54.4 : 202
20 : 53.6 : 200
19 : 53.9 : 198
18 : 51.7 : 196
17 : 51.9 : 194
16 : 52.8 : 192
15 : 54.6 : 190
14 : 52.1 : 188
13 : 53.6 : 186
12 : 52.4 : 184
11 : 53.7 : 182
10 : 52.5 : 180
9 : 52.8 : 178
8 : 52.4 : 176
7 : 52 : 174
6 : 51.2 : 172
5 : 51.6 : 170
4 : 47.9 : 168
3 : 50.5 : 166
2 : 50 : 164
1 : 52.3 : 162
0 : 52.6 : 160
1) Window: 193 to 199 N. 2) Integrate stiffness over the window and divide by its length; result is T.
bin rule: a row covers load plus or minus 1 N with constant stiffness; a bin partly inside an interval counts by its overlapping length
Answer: 52.5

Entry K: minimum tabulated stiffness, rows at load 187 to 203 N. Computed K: 51.7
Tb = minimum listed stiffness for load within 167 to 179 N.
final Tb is 47.9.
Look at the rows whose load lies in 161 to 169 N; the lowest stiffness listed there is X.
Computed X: 47.9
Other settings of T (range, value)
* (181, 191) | 53.3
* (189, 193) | 53.7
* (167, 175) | 50.7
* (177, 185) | 52.9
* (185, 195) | 53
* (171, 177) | 51.9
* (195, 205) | 52.9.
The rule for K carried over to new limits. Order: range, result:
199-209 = 51.1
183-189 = 52.1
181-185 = 52.4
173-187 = 52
